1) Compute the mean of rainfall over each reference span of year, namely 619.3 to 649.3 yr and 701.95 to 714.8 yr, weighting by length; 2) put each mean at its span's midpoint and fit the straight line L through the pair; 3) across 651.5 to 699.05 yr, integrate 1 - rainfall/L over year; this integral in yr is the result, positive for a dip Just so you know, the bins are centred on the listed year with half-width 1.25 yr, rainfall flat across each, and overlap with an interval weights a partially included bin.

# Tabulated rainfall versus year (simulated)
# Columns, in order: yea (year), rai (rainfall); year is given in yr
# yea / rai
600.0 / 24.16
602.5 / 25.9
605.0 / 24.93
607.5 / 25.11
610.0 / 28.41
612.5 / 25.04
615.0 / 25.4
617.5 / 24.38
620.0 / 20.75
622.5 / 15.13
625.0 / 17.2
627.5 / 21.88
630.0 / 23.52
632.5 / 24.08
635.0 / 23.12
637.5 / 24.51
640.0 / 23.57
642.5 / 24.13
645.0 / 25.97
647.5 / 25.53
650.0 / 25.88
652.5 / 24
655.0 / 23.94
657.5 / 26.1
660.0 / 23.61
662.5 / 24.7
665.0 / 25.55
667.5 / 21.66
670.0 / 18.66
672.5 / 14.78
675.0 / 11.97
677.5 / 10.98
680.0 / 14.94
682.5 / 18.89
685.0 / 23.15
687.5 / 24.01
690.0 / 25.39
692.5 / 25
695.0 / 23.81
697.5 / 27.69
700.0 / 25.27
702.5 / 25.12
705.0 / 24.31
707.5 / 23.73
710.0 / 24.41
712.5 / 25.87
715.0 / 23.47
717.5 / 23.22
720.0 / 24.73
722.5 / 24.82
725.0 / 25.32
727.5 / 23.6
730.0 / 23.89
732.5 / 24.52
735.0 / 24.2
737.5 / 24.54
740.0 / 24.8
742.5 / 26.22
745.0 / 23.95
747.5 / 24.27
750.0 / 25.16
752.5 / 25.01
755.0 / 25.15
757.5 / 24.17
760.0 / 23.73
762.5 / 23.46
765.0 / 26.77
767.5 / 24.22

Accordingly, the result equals 4.3 yr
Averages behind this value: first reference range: 22.5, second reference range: 24.6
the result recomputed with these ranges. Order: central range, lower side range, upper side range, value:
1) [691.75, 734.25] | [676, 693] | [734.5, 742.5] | -4.07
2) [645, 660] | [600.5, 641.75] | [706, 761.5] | -0.88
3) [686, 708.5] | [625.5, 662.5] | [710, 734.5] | -0.57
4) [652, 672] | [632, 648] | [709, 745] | 1.01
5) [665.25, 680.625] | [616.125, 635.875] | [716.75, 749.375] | 4.39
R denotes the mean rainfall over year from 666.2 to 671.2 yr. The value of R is 20.2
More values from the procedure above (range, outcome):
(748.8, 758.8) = 24.9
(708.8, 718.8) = 24.2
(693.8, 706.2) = 25.2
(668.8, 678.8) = 14.1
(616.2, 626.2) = 19.4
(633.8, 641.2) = 23.7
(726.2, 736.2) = 24.1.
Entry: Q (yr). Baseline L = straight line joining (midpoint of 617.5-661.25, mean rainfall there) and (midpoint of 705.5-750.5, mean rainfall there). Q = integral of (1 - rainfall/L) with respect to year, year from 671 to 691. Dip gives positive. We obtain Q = 4.93 yr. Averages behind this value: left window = 23.1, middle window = 17.9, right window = 24.5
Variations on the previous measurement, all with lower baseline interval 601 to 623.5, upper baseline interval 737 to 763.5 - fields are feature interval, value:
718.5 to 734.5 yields 0.0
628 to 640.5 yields 0.2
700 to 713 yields -0.1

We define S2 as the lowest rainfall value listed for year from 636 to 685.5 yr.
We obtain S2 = 10.98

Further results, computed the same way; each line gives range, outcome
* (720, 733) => 23.6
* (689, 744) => 23.22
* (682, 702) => 18.89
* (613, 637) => 15.13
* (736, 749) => 23.95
